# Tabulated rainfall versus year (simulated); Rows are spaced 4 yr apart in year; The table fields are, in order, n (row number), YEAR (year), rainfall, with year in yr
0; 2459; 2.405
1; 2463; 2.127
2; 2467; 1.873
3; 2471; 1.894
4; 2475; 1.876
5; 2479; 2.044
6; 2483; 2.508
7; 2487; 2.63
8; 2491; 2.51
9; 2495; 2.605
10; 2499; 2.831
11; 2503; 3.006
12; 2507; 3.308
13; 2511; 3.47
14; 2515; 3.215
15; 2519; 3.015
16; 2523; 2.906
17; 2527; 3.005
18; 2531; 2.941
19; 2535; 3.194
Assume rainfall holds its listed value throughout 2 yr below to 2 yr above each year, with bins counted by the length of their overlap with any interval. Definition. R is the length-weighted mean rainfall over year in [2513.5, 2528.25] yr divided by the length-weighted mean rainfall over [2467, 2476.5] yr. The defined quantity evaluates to 1.6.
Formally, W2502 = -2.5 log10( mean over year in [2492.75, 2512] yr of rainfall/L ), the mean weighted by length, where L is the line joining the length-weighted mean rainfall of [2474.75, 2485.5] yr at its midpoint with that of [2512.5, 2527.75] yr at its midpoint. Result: -0.13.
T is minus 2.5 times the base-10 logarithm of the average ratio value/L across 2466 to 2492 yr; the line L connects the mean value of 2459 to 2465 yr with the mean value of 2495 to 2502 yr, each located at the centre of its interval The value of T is 0.14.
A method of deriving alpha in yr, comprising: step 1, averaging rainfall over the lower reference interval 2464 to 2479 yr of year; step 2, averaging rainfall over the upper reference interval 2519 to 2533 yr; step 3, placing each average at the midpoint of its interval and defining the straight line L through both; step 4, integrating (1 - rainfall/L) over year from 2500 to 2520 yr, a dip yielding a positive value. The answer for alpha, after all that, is -4.1 yr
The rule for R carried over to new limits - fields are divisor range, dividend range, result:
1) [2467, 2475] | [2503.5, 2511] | 1.75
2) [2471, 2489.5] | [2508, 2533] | 1.39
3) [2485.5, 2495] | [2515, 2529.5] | 1.17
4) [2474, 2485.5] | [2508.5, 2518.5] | 1.51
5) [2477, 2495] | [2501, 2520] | 1.31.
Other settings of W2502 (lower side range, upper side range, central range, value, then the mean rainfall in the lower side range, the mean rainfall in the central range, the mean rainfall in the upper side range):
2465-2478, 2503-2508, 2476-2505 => 0.019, 1.89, 2.57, 3.19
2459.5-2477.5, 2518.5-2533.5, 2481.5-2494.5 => -0.107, 1.98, 2.56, 2.97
